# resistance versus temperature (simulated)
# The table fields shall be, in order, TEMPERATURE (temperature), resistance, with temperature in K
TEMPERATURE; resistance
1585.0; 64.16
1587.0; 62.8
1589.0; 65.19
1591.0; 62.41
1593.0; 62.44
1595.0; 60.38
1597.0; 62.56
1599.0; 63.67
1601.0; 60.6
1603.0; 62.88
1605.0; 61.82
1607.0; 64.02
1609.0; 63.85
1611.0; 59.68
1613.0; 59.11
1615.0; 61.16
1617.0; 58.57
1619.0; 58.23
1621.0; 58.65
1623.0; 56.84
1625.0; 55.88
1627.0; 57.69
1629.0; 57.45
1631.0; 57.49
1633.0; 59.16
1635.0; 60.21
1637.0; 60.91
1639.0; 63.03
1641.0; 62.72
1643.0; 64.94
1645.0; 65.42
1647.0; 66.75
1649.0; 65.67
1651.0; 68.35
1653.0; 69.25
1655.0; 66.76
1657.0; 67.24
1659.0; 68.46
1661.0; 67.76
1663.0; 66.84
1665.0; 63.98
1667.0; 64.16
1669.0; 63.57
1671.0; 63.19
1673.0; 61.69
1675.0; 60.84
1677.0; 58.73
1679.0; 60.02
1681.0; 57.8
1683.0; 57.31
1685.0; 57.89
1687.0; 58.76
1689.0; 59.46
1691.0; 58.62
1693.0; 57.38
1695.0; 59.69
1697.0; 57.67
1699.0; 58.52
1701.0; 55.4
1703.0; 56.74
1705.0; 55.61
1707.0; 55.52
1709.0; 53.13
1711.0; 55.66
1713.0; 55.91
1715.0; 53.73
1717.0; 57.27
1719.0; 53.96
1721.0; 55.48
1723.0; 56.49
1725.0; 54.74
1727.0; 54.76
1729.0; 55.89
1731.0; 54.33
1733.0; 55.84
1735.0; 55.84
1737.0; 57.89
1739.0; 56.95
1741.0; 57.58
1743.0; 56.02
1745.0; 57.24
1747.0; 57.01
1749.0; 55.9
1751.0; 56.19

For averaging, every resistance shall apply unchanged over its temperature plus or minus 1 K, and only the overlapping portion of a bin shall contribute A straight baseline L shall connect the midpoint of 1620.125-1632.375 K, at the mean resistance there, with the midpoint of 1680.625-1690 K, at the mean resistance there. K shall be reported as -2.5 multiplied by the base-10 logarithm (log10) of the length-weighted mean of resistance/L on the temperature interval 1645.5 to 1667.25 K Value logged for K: -0.16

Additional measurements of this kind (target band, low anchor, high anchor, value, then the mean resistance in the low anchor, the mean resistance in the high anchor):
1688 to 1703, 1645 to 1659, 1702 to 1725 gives 0.02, 67.3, 55.4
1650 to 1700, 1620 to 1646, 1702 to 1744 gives -0.07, 60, 55.7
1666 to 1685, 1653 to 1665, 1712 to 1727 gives 0.06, 67.3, 55.3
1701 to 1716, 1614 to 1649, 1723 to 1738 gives 0.03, 60.5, 55.7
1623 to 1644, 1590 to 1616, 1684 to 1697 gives 0.02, 61.9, 58.6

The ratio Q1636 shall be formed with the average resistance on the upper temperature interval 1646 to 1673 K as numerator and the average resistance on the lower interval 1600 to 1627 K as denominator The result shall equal 1.10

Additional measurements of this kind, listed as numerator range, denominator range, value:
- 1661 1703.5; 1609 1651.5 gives 0.99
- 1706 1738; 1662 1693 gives 0.91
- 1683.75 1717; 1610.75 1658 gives 0.92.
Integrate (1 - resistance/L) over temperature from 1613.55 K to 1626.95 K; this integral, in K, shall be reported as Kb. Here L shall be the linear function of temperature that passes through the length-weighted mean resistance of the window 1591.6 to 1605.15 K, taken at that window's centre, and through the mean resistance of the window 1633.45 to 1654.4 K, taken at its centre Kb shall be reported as 1.1 K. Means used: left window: 62.1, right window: 64.6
